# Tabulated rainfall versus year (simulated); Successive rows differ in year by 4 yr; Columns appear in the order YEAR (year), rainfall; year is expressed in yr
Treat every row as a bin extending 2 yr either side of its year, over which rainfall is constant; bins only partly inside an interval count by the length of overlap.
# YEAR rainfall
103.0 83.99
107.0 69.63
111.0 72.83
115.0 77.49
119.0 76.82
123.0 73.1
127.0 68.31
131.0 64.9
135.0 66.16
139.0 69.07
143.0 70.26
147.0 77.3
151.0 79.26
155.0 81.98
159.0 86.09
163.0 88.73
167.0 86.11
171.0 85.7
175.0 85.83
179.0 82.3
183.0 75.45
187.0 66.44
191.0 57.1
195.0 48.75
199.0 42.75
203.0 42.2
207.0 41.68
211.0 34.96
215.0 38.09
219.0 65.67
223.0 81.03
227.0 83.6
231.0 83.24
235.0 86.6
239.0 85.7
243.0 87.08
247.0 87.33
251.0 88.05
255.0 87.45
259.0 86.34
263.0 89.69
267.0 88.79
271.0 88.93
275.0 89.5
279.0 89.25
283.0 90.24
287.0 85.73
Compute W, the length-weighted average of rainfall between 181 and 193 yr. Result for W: 66.3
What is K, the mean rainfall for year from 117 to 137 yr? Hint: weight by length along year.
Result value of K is 69.9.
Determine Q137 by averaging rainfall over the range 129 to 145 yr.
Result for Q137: 67.6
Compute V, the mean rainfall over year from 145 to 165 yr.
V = 82.7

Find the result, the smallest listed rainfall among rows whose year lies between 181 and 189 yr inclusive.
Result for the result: 66.44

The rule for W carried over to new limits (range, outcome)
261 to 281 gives 89.2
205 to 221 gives 45.1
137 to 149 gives 72.2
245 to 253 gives 87.7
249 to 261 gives 87.3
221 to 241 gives 84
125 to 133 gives 66.6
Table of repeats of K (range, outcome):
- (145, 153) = 78.3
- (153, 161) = 84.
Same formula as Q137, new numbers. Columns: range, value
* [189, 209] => 46.5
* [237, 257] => 87.1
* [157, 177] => 86.5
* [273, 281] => 89.4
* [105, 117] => 73.3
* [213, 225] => 61.6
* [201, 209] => 41.9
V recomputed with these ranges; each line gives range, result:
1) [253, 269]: 88.1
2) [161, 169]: 87.4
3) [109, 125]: 75.1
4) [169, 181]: 84.6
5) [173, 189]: 77.5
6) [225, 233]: 83.4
